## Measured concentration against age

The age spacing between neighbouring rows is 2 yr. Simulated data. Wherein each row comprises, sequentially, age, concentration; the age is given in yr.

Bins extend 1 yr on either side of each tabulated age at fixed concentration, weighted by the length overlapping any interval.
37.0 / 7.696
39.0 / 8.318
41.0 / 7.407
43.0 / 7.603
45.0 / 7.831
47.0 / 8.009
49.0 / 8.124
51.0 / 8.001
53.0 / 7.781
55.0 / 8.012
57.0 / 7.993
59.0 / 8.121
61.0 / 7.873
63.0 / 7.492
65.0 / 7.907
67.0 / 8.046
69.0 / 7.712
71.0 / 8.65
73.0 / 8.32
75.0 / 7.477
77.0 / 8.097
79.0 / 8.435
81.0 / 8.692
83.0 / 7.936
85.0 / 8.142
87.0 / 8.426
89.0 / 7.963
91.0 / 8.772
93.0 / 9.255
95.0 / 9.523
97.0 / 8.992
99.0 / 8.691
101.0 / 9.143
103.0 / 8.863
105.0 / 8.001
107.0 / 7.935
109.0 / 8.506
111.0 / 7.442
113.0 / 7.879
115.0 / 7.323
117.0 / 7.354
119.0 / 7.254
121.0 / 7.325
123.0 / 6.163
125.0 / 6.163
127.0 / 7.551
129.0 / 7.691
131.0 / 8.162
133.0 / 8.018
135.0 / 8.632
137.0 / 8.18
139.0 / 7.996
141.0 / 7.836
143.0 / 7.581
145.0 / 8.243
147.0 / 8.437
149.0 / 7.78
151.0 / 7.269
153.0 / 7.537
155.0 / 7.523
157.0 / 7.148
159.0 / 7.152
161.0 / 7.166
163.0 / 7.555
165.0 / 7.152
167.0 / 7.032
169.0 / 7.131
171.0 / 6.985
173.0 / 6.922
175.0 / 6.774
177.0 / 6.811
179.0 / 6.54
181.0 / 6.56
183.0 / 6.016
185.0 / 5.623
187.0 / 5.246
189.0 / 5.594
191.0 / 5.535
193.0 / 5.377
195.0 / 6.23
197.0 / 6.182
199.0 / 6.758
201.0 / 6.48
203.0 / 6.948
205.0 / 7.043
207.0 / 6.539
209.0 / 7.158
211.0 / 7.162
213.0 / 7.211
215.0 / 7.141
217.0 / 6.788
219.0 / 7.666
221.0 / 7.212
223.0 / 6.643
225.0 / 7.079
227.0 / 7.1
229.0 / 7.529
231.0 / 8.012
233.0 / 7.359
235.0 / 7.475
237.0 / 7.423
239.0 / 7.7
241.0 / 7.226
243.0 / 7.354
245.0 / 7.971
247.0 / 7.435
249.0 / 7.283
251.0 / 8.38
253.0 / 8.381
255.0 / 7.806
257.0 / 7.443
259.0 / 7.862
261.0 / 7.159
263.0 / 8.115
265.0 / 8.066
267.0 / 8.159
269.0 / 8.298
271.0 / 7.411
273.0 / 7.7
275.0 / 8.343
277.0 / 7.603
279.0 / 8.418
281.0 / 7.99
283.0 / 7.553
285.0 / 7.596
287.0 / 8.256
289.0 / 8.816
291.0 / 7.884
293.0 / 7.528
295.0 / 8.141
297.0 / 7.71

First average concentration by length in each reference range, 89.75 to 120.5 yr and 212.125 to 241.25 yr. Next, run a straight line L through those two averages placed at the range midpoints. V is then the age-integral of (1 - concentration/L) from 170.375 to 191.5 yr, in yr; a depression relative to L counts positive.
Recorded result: 4.0 yr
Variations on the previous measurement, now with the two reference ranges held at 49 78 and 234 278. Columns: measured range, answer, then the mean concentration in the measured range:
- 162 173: 0.99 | 7.15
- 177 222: 7.53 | 6.51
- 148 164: 0.96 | 7.39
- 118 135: 1.14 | 7.37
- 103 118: 0.13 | 7.85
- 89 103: -1.83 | 8.97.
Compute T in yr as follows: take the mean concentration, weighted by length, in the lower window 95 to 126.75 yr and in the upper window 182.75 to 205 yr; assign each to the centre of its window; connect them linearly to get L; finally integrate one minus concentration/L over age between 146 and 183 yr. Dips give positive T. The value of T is -2.6 yr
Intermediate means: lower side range 7.85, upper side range 6.05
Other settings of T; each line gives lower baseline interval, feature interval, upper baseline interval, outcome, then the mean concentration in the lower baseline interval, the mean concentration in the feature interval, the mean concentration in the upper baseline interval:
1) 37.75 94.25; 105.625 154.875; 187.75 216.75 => -2.2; 8.09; 7.68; 6.52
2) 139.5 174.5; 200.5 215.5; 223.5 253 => 1.1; 7.44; 6.97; 7.54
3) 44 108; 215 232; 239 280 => 1.4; 8.26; 7.25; 7.82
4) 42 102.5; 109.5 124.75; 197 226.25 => 1.2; 8.24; 7.24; 6.96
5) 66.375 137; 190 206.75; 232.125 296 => 3.4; 8.07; 6.33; 7.82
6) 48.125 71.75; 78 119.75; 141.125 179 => -3.2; 7.97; 8.32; 7.33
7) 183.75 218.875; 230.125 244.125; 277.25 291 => -0.7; 6.44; 7.51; 8.06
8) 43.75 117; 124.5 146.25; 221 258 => 0.2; 8.19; 7.87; 7.52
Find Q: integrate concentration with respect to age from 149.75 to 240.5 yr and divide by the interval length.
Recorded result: 6.88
